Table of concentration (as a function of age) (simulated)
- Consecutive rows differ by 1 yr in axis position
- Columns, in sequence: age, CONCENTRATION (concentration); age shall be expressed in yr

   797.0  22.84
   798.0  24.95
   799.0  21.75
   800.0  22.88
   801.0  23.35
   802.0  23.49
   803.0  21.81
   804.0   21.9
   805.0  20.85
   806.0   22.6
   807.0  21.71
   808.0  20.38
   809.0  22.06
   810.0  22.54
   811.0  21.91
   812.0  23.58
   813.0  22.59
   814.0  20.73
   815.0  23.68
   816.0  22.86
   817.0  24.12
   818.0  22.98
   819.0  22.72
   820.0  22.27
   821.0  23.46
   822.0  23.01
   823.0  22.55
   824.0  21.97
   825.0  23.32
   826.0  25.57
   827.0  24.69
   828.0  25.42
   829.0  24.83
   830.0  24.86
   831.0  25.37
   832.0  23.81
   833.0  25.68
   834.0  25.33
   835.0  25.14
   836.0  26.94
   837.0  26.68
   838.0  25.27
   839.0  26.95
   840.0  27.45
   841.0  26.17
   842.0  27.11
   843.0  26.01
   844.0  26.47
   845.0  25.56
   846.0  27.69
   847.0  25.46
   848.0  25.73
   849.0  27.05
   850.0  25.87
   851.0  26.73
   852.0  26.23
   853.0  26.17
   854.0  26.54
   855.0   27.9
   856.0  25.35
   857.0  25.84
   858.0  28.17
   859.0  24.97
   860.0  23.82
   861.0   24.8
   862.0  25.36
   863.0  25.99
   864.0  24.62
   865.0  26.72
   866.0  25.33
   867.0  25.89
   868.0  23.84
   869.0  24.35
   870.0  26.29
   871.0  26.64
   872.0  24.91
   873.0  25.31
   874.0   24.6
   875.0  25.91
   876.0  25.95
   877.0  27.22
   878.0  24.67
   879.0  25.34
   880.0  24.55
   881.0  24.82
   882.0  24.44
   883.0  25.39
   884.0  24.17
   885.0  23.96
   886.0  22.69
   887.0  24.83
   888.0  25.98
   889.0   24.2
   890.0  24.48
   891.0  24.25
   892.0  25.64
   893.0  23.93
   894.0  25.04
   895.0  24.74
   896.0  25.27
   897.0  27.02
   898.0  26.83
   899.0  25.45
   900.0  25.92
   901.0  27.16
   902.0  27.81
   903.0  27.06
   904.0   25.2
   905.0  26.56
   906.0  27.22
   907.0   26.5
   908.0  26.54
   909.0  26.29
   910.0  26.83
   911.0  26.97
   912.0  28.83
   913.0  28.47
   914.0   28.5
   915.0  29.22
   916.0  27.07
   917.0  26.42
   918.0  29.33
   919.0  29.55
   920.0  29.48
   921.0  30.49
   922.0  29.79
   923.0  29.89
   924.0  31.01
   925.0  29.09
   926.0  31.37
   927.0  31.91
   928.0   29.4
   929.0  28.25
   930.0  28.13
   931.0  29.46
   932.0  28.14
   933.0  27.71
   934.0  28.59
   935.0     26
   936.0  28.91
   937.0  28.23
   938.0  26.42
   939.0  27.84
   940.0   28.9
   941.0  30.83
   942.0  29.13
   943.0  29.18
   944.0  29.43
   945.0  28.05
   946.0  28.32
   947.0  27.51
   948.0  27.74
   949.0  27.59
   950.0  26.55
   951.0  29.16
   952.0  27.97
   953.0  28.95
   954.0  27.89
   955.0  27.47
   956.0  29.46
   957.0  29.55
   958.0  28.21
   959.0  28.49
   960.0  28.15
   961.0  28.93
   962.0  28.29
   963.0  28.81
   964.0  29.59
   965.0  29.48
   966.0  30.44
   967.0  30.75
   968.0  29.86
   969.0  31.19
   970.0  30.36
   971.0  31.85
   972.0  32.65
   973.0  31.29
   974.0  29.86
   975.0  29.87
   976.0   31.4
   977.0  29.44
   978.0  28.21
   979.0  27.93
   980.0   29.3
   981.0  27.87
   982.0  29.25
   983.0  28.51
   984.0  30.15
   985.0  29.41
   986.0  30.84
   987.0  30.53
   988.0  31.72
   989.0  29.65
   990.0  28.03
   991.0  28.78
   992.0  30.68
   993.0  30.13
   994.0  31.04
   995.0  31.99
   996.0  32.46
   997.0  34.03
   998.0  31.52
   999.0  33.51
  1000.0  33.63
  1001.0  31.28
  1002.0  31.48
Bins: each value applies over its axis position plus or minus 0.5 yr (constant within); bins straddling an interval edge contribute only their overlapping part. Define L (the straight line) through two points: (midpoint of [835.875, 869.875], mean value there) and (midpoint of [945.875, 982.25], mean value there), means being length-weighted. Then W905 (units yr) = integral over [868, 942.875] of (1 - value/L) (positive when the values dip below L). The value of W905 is 1.6 yr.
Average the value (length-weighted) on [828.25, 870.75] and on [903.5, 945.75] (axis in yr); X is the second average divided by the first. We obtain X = 1.10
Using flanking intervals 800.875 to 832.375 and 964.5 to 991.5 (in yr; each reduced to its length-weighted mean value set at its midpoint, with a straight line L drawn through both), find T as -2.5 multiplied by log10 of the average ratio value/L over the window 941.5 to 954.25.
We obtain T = 0.01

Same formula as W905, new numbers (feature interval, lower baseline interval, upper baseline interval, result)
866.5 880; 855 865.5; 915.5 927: 0.55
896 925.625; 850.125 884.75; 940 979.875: -0.54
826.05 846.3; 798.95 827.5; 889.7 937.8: -1.73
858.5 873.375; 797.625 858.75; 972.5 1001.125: 0.36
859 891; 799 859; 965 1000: 1.47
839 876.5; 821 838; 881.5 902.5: -1.53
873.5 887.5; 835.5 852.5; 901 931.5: 1.29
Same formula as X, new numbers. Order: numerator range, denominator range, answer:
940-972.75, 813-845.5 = 1.18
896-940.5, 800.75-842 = 1.18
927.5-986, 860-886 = 1.15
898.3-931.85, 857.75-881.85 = 1.11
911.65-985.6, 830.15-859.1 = 1.11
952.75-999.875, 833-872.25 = 1.15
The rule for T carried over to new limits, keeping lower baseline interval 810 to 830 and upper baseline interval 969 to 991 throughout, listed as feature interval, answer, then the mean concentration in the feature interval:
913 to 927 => -0.07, 29.4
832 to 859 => -0.08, 26.3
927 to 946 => -0.02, 28.6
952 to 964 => 0.02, 28.6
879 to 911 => 0.04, 25.5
